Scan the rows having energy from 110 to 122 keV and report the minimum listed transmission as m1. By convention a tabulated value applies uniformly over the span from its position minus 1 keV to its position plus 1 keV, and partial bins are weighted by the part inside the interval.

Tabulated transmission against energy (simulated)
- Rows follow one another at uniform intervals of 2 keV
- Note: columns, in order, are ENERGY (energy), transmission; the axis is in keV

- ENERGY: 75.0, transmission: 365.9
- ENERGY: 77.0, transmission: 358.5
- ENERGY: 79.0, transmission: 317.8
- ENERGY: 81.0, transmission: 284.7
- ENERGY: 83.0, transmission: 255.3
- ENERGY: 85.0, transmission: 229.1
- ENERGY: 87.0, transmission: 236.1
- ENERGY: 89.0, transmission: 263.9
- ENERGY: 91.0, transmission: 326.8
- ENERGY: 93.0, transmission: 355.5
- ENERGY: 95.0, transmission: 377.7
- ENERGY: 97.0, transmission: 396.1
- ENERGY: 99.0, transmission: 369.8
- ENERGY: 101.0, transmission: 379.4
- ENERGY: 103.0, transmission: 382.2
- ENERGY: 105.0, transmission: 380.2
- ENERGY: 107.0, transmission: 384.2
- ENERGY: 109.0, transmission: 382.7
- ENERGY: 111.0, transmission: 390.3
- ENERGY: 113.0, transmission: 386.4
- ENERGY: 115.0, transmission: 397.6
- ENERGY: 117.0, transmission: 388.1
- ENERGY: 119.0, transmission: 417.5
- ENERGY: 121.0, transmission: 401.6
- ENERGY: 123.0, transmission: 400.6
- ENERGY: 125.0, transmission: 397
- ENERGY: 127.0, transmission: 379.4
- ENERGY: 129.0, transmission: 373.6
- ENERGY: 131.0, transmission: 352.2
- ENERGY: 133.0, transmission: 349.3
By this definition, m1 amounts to 386.4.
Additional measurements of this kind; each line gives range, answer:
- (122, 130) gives 373.6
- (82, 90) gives 229.1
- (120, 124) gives 400.6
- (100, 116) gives 379.4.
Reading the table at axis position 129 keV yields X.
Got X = 373.6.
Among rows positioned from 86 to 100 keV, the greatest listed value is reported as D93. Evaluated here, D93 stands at 396.1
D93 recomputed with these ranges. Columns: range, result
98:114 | 390.3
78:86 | 317.8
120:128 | 401.6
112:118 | 397.6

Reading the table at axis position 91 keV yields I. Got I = 326.8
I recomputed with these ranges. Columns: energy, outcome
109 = 382.7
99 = 369.8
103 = 382.2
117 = 388.1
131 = 352.2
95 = 377.7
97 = 396.1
